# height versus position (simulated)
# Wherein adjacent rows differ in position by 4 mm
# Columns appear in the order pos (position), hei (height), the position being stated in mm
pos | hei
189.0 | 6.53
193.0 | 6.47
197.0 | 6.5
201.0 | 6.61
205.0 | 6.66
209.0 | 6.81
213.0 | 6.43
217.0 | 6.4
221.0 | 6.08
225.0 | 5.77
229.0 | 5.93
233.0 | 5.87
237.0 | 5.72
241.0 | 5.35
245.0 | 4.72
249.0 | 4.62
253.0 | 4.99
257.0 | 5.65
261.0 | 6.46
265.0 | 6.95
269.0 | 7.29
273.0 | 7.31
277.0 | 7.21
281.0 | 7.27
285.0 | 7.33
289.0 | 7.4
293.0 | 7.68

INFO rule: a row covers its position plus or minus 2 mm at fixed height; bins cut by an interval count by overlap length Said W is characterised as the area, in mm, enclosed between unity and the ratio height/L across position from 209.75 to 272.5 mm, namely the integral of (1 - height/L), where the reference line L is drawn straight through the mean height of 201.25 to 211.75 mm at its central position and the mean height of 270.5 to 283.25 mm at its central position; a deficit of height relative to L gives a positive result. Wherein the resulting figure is 9.3 mm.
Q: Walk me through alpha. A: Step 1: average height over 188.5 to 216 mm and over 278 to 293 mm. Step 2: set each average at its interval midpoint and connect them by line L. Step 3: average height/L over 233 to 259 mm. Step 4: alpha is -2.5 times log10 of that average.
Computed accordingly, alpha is 0.31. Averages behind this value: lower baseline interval 6.57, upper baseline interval 7.37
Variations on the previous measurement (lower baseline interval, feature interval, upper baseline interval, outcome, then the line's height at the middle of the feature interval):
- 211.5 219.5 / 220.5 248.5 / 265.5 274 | 0.20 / 6.69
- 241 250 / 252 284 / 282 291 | -0.08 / 6.21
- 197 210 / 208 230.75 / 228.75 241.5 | 0.00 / 6.19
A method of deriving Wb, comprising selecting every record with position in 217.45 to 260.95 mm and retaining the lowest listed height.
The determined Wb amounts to 4.62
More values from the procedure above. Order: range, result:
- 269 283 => 7.21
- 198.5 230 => 5.77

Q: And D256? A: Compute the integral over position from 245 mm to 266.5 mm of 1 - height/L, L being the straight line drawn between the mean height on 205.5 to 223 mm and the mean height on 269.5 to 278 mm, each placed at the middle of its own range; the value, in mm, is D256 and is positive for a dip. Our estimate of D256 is 4.3 mm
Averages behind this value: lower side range 6.45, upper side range 7.27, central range 5.61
